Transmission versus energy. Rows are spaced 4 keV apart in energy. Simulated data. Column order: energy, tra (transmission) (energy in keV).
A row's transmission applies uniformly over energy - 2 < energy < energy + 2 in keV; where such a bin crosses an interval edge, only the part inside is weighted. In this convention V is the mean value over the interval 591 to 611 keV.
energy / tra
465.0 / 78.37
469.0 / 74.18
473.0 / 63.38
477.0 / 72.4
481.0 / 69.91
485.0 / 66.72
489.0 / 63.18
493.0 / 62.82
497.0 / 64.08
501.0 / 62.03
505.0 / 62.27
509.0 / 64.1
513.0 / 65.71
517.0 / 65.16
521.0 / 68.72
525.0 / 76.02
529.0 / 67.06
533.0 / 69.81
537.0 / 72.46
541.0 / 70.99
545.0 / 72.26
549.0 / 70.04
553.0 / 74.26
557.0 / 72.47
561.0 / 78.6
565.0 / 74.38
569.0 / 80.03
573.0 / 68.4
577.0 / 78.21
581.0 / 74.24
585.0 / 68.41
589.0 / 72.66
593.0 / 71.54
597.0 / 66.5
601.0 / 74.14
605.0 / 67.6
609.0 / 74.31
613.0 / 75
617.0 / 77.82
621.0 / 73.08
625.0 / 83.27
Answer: 70.8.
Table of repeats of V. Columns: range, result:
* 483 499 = 64.2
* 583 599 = 69.8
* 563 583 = 75.1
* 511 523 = 66.5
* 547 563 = 73.8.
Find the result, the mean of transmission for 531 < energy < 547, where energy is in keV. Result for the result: 71.4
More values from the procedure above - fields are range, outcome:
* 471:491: 67.1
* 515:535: 69.4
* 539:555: 71.9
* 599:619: 73.8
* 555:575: 74.8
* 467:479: 70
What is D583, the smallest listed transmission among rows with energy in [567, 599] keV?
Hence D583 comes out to 66.5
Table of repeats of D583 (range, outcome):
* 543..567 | 70.04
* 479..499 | 62.82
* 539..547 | 70.99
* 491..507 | 62.03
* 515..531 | 65.16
